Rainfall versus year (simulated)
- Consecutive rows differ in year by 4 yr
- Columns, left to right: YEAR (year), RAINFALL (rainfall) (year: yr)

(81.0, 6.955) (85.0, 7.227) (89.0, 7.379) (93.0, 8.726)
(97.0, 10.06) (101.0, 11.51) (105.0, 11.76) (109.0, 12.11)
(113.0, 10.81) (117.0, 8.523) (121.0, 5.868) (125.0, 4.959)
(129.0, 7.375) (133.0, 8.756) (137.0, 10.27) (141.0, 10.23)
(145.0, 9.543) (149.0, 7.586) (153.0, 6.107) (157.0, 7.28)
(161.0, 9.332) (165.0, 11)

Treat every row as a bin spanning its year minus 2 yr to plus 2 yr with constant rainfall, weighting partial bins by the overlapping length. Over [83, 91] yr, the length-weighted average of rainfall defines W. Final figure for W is 7.3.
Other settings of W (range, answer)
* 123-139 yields 7.84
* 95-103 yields 10.8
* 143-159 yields 7.63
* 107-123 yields 9.33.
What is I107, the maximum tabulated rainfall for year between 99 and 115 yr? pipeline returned 12.11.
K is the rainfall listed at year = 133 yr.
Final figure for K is 8.756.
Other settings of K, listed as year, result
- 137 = 10.27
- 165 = 11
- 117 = 8.523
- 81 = 6.955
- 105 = 11.76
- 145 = 9.543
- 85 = 7.227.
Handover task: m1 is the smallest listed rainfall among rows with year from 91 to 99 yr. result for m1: 8.726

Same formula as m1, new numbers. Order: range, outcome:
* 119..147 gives 4.959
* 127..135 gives 7.375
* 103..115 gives 10.81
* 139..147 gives 9.543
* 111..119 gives 8.523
